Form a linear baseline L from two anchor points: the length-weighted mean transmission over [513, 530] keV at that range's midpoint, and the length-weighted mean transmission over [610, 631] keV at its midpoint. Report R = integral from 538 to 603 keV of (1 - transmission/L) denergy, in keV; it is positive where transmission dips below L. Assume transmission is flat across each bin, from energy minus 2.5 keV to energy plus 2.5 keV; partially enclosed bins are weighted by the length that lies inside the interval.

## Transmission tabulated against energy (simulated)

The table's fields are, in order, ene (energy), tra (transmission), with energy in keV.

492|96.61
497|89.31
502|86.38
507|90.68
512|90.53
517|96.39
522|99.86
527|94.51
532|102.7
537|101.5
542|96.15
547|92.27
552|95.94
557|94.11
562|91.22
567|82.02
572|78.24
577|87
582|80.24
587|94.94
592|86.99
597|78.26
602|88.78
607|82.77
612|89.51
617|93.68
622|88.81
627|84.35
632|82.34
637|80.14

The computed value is 2.93 keV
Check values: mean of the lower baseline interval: 96.5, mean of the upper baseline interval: 88.6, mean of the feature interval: 88.5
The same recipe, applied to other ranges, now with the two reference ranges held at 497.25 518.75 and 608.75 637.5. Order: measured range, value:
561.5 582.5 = 1.22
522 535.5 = -1.37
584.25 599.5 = 0.21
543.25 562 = -0.99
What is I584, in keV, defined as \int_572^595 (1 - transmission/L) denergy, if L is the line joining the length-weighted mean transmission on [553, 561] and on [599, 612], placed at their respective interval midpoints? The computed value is 0.91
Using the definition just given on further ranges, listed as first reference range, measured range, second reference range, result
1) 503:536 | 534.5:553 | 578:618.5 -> -0.7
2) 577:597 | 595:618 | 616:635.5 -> 0.0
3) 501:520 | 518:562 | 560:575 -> -4.7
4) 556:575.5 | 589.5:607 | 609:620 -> 1.0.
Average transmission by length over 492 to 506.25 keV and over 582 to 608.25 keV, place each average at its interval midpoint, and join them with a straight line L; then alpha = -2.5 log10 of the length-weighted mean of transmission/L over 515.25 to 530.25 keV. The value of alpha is -0.10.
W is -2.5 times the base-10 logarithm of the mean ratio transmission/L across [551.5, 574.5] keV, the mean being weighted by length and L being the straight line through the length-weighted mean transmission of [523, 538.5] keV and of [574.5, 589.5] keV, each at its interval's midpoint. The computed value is 0.05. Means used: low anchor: 99.5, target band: 87.6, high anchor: 87.4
